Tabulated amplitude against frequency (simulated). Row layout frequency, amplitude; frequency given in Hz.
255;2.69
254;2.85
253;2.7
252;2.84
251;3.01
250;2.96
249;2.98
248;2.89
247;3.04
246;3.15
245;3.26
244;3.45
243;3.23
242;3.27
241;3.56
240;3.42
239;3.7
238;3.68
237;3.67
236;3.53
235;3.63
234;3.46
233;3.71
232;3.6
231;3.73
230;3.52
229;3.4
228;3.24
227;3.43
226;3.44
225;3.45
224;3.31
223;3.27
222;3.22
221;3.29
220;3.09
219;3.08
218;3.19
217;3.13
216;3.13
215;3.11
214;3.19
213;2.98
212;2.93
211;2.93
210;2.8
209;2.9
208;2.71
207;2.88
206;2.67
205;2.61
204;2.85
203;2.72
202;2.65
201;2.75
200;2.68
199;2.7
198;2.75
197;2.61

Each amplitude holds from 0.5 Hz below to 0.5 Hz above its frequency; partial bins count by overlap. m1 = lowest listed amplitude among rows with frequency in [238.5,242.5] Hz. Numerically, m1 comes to 3.27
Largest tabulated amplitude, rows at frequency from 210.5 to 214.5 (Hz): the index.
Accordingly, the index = 3.19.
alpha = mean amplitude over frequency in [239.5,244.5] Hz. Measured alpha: 3.39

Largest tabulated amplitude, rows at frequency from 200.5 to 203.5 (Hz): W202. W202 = 2.75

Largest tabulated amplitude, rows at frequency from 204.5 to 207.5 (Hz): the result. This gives 2.88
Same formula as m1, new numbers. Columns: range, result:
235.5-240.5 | 3.42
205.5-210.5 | 2.67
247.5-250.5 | 2.89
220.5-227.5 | 3.22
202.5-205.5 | 2.61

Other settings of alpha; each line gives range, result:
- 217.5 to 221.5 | 3.16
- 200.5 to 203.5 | 2.71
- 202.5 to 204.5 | 2.79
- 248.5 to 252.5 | 2.95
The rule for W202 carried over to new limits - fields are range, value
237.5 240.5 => 3.7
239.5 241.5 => 3.56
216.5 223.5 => 3.29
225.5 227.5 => 3.44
